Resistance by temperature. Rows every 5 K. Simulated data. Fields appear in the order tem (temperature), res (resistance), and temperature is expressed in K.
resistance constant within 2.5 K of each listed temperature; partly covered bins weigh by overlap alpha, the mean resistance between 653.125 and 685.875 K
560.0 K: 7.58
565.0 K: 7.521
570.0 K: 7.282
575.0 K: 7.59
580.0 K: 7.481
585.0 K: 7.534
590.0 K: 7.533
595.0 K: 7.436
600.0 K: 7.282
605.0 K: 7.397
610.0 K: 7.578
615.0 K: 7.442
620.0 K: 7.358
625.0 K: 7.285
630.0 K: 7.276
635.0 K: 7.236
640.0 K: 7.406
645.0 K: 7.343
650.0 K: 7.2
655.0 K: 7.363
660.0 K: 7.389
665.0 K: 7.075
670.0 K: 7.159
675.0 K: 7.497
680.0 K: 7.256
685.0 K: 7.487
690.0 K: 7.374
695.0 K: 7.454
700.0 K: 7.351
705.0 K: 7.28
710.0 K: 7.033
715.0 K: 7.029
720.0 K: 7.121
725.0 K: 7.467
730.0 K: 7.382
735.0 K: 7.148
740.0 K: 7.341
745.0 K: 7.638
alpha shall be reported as 7.31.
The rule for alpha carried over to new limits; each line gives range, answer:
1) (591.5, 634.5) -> 7.38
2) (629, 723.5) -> 7.28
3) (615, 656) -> 7.31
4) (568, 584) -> 7.46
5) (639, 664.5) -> 7.32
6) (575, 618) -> 7.47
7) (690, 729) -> 7.26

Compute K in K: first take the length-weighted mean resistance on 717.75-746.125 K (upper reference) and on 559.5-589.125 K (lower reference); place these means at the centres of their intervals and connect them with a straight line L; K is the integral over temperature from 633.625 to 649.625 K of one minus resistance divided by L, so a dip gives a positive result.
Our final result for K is 0.2 K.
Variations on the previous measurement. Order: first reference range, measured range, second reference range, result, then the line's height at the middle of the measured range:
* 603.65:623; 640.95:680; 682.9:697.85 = 0.8 K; 7.44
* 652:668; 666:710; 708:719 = -1.1 K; 7.15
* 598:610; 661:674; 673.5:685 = 0.3 K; 7.39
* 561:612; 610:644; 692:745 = 0.3 K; 7.41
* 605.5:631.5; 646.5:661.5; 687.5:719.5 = 0.0 K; 7.33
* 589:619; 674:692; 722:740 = -0.1 K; 7.37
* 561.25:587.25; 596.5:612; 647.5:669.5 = 0.0 K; 7.4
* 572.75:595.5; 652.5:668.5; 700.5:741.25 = 0.2 K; 7.36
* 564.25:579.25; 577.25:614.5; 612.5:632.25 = -0.3 K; 7.4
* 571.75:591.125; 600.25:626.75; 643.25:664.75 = 0.1 K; 7.42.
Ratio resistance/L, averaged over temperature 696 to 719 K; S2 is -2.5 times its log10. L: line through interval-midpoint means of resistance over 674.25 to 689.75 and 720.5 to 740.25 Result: 0.025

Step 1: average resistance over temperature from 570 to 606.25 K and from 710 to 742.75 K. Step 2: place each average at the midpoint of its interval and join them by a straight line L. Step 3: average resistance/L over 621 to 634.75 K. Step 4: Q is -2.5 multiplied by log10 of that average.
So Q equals 0.02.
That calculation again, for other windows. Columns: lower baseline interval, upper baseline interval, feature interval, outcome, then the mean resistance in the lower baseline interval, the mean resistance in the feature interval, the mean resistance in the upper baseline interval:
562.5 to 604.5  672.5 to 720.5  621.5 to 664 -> 0.01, 7.45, 7.3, 7.3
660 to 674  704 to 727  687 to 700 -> -0.03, 7.21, 7.4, 7.17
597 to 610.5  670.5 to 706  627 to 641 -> 0.01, 7.4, 7.29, 7.38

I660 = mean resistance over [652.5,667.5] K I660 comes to 7.28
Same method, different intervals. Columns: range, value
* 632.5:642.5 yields 7.32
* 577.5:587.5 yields 7.51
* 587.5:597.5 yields 7.48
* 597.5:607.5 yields 7.34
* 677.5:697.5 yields 7.39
